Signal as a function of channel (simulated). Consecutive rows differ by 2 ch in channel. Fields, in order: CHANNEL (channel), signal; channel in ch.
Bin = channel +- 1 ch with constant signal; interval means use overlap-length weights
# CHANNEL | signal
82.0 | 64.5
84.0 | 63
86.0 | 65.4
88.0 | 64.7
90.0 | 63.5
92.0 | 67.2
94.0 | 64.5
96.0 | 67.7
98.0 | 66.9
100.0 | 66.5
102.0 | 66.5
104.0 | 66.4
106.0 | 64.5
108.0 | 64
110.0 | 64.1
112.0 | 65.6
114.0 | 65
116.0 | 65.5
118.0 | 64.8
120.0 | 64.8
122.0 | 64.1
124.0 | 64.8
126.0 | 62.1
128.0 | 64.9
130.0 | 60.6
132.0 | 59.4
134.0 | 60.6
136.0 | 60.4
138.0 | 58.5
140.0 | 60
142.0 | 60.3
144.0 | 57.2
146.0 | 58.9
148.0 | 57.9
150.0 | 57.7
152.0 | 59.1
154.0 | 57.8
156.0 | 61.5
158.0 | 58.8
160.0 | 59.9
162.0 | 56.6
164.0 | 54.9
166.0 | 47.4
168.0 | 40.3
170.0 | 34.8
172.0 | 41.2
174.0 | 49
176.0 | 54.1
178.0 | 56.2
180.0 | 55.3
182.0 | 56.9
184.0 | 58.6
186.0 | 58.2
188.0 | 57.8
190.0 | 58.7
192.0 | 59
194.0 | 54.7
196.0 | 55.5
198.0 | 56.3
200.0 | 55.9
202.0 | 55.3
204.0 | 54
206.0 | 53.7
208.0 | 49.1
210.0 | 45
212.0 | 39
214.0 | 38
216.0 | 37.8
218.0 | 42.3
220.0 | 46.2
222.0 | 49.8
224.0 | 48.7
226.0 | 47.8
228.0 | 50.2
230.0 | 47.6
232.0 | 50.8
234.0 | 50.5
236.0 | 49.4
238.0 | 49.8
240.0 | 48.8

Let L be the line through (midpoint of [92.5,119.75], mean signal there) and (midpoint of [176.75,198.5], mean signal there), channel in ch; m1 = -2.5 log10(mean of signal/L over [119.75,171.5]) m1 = 0.07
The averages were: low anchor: 65.5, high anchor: 57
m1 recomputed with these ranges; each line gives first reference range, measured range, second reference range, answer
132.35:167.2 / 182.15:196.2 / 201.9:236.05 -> -0.11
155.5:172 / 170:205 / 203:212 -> -0.10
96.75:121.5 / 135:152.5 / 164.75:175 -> -0.13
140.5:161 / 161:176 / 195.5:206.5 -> 0.23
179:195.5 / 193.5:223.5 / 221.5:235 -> 0.10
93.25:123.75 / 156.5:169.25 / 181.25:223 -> 0.09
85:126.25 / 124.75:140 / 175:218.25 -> 0.01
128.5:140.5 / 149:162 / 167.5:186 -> -0.07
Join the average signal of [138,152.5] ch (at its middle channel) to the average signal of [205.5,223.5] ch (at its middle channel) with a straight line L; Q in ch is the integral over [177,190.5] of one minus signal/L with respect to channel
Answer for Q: -1.8 ch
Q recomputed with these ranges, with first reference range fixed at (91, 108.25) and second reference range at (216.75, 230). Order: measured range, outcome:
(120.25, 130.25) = -0.2 ch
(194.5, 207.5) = -1.1 ch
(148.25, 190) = 1.1 ch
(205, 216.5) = 1.2 ch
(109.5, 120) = -0.2 ch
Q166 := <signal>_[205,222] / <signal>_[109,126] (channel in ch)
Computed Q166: 0.7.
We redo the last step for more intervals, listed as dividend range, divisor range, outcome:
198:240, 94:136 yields 0.75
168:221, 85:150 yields 0.80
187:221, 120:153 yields 0.83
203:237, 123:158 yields 0.78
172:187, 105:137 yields 0.86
